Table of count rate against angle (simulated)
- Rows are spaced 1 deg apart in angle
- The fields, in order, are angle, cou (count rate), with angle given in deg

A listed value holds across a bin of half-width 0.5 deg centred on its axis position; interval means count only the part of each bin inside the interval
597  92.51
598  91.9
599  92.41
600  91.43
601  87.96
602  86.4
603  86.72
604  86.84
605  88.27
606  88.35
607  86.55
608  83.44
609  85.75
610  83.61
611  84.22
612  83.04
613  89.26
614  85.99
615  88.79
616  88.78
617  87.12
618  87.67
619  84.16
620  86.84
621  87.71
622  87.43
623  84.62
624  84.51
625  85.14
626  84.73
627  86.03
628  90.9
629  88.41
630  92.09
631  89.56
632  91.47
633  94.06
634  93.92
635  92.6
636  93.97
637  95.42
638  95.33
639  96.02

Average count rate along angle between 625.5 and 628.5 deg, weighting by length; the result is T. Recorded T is 87.2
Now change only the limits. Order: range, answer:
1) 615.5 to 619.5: 86.9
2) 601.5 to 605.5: 87.1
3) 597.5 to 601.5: 90.9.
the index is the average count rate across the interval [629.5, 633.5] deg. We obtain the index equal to 91.8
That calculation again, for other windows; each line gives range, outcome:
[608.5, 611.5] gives 84.5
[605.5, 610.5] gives 85.5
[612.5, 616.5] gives 88.2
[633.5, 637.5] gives 94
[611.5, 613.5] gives 86.2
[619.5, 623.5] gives 86.7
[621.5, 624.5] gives 85.5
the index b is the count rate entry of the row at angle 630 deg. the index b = 92.09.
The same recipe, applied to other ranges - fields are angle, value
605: 88.27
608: 83.44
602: 86.4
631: 89.56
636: 93.97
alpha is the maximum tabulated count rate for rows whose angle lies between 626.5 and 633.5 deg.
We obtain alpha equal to 94.06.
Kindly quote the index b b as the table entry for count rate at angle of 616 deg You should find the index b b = 88.78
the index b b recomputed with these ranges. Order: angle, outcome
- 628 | 90.9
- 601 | 87.96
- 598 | 91.9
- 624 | 84.51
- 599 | 92.41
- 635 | 92.6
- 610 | 83.61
